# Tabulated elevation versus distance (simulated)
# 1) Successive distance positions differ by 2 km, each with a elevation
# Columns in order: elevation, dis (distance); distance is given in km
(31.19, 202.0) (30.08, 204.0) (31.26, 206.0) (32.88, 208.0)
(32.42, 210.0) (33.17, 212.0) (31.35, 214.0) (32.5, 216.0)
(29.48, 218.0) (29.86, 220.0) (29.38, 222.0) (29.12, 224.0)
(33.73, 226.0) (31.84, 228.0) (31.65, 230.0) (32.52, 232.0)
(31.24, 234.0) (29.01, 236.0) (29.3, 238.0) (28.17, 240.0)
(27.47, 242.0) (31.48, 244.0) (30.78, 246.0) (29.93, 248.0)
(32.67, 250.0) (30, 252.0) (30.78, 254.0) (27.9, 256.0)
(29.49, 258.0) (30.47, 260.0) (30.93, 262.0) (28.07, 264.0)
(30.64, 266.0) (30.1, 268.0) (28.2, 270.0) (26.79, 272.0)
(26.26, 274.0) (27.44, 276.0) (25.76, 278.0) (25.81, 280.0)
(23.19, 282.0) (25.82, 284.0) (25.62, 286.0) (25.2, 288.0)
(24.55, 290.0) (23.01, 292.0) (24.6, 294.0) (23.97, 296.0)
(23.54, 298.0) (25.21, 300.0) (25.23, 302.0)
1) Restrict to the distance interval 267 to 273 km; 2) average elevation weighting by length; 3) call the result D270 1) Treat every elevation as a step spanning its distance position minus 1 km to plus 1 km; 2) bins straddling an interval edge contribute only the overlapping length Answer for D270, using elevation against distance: 28.4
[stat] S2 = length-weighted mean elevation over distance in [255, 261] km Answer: 29.3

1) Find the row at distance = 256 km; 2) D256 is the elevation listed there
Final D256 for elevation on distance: 27.9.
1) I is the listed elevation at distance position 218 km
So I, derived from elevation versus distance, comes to 29.48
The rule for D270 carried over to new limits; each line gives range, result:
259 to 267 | 30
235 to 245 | 29.1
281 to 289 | 25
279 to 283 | 24.5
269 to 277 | 27.2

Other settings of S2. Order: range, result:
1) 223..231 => 31.6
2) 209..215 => 32.3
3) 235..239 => 29.2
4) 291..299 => 23.8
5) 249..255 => 31.2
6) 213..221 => 30.8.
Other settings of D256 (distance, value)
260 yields 30.47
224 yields 29.12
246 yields 30.78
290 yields 24.55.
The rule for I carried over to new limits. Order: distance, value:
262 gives 30.93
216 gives 32.5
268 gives 30.1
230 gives 31.65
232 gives 32.52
